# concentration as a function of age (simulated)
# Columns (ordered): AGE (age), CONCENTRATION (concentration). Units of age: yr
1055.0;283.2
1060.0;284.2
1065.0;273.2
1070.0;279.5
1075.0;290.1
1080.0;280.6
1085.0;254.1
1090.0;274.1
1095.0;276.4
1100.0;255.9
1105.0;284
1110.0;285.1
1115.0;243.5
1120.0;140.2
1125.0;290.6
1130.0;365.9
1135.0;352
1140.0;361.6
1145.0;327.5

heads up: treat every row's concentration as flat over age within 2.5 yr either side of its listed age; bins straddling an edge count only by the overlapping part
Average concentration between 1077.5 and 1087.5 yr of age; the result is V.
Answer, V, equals 267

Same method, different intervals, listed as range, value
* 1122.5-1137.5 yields 336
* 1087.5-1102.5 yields 269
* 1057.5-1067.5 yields 279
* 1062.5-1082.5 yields 281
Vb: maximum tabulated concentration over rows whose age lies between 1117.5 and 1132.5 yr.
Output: 365.9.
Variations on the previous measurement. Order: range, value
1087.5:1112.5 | 285.1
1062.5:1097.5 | 290.1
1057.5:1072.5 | 284.2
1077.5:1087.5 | 280.6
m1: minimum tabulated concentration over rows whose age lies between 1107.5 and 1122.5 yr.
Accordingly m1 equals 140.2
